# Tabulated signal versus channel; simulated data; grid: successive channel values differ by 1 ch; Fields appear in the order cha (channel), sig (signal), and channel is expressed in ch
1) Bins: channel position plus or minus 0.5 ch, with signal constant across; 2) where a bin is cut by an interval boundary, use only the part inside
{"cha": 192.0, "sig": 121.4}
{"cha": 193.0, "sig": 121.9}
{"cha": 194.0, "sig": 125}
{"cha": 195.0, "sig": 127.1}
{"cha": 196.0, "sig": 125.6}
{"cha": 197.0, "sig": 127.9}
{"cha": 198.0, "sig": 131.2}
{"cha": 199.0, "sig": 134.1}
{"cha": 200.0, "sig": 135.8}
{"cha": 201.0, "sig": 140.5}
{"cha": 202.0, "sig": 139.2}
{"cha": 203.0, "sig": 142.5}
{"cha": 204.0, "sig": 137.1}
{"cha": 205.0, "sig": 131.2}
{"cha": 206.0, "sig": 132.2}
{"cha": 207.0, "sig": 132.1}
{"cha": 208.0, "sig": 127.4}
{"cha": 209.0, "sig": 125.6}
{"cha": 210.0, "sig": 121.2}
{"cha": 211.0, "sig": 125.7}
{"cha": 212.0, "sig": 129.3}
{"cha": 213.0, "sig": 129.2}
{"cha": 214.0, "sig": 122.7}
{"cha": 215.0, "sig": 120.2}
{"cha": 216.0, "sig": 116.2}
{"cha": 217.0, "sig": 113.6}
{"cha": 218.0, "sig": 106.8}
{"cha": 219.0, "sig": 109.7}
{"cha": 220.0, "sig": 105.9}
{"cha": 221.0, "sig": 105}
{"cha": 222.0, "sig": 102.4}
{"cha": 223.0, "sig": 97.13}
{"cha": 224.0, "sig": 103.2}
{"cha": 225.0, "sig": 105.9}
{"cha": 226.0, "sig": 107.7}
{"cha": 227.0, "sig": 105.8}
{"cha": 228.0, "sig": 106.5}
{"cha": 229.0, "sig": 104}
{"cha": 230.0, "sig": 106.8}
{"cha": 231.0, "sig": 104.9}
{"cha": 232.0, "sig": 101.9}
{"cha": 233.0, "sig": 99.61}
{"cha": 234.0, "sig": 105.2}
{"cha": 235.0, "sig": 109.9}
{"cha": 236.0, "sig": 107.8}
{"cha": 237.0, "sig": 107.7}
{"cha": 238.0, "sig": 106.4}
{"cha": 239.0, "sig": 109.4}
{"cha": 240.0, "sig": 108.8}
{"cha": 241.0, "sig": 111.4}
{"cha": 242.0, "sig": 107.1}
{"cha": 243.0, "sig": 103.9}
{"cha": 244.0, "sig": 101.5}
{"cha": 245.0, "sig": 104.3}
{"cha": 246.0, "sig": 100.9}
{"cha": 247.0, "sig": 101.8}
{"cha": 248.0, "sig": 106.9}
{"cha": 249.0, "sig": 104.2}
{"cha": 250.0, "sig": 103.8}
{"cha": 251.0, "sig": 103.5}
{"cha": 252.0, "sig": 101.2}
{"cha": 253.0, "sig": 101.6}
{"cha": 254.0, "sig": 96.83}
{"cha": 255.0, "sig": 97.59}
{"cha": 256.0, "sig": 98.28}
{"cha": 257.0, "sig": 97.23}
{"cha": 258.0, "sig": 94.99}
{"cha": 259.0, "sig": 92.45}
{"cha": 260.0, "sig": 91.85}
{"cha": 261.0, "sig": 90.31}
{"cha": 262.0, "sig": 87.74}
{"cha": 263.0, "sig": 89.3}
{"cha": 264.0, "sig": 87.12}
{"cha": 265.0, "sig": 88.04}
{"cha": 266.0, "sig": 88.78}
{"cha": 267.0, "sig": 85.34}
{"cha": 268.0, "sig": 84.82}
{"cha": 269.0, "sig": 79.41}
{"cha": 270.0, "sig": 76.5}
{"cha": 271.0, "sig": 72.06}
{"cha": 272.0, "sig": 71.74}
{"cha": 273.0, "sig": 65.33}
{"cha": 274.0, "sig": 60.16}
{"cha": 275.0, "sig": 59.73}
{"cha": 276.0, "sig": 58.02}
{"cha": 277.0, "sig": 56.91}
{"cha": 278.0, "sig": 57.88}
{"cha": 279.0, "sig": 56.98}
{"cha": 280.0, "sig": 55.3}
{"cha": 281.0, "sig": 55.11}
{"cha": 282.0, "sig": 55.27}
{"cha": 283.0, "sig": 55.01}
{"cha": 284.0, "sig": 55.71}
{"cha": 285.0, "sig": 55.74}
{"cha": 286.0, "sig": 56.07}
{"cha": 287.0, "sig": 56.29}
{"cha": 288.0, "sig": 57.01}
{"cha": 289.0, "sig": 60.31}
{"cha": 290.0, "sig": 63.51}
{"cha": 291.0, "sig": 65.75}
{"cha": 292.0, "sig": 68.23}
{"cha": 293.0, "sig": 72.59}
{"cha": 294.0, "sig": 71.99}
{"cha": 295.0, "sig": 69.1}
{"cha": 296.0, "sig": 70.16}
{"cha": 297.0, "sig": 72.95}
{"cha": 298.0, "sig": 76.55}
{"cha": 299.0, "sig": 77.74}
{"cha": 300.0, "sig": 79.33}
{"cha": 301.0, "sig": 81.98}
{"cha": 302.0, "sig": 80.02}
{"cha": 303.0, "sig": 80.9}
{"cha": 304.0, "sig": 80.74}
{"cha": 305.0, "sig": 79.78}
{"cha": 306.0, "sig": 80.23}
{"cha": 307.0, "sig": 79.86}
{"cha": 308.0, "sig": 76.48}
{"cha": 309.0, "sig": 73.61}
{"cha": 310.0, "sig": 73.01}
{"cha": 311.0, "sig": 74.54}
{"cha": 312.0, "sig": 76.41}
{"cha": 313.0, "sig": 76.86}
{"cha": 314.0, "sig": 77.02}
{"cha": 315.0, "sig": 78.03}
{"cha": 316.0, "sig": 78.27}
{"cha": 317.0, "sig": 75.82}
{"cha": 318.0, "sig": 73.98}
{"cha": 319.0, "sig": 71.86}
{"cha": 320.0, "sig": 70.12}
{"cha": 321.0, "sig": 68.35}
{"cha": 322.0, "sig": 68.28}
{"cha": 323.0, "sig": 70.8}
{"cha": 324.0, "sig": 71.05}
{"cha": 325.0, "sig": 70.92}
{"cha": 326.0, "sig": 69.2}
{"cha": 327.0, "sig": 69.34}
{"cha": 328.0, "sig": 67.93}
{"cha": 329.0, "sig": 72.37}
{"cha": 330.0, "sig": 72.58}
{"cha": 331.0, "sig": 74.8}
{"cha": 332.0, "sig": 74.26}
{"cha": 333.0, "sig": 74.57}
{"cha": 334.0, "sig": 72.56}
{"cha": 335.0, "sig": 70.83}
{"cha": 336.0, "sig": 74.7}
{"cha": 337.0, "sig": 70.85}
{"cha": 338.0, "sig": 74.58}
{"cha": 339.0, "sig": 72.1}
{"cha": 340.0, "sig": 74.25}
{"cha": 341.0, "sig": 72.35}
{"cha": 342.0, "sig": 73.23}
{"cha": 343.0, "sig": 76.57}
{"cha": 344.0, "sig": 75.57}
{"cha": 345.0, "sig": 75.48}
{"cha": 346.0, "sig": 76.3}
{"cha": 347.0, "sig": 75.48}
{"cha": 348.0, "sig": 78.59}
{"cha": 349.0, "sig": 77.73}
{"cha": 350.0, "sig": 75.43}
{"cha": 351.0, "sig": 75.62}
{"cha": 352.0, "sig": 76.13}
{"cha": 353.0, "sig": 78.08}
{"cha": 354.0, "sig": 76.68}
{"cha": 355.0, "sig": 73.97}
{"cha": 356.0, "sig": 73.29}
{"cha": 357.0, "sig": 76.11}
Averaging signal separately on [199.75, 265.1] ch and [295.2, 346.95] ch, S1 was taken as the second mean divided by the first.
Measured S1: 0.68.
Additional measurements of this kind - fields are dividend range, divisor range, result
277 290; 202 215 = 0.44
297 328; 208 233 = 0.67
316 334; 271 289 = 1.22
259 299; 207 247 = 0.63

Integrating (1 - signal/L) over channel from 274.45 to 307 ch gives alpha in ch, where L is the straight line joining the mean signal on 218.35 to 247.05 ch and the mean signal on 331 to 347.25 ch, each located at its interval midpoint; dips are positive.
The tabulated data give 7.9 ch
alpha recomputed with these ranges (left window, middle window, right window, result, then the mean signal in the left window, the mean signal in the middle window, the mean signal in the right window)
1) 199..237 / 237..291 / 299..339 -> 8.6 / 117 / 82.9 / 74.5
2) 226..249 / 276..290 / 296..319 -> 4.9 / 106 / 56.7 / 77.2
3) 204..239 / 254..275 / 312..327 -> 2.4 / 113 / 84.6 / 72.9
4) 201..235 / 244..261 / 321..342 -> 0.5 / 116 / 99.6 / 71.9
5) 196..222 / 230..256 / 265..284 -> -2.7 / 125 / 104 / 66.6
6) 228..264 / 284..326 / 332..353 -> 6.4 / 102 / 72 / 74.7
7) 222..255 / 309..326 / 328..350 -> 1.5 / 104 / 73.3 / 74.2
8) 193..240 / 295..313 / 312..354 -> 1.6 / 118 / 77.1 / 73.8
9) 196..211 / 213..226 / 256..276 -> 1.1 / 132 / 110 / 82.1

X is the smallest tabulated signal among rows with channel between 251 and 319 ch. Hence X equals 55.01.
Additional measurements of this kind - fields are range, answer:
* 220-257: 96.83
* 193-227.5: 97.13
